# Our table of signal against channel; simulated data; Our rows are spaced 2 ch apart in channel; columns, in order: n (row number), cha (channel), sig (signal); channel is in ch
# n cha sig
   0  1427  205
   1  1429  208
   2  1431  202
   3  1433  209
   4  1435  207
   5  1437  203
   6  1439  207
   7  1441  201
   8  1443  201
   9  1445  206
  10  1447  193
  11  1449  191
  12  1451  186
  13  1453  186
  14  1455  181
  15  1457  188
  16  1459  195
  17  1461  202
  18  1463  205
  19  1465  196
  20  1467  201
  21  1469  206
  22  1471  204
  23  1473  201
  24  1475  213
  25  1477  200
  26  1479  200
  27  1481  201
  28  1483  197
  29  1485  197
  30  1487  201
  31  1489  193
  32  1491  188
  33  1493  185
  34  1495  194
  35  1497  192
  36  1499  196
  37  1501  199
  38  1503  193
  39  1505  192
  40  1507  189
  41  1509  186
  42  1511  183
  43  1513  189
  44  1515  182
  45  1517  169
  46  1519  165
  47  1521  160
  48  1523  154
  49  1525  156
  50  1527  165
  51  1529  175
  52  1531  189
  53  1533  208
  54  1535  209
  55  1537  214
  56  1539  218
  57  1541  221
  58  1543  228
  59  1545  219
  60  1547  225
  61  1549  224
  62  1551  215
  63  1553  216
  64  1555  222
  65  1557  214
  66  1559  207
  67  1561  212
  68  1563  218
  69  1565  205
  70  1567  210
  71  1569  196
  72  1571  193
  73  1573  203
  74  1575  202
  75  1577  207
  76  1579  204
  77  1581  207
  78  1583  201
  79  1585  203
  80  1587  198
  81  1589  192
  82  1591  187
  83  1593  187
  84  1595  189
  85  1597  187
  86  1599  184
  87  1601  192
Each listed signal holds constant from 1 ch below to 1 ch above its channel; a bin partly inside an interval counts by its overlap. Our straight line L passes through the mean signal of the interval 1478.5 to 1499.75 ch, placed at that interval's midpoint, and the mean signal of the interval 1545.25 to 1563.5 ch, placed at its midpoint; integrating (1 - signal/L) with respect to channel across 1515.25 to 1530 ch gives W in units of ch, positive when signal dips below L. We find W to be 2.99 ch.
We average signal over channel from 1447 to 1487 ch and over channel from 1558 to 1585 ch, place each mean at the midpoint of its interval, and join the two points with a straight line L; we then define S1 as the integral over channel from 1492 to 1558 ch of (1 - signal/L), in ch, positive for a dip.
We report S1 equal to 2.06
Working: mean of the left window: 197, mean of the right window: 205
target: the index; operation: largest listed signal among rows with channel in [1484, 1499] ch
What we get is 201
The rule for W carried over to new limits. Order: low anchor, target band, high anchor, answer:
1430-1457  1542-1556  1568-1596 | -1.67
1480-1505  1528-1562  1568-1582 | -2.32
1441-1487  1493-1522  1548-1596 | 2.26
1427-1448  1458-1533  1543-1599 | 5.37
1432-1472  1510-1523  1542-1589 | 2.01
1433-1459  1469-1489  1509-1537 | -1.33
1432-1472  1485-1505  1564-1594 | 0.53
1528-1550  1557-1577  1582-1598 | -0.41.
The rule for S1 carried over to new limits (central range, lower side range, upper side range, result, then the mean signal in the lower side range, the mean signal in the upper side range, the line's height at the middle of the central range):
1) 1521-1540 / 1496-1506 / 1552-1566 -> 1.7 ch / 194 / 213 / 204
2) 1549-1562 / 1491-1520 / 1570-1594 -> -1.4 ch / 187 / 199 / 195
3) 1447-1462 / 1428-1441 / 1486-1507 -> 0.9 ch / 206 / 193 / 202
